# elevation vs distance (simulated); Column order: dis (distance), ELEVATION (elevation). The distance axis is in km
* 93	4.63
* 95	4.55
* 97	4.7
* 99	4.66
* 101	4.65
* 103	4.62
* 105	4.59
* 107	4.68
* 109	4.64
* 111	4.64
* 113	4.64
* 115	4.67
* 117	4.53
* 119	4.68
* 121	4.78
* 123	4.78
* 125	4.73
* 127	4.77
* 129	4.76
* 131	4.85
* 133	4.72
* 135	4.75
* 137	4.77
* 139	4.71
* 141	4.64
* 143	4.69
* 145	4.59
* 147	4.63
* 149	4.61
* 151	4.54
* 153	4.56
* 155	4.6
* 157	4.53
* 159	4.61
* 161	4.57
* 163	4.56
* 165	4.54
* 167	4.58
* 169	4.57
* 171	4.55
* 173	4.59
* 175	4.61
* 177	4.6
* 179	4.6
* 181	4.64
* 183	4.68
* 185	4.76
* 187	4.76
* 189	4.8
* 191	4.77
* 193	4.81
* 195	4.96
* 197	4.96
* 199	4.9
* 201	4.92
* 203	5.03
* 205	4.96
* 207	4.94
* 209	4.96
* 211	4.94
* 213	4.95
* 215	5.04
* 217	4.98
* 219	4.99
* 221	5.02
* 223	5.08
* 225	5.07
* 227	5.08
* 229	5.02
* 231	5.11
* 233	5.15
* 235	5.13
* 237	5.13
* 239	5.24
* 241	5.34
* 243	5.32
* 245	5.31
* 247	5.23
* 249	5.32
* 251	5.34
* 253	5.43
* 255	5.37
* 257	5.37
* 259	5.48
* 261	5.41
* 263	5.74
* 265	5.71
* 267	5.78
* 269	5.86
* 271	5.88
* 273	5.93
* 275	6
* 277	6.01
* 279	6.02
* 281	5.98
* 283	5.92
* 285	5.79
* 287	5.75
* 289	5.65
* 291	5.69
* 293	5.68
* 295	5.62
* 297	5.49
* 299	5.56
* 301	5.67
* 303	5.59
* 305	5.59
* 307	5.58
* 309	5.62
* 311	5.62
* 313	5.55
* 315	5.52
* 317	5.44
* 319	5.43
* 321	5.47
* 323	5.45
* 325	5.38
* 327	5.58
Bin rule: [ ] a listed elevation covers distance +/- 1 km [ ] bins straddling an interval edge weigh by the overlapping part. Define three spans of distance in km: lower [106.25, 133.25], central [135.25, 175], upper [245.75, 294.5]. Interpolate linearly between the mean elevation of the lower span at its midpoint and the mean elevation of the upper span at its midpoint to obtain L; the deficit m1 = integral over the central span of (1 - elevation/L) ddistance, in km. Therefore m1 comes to 2.6 km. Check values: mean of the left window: 4.7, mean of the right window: 5.68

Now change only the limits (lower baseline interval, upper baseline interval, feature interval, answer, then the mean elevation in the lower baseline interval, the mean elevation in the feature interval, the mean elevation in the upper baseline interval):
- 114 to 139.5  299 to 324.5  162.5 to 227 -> 2.7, 4.73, 4.82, 5.54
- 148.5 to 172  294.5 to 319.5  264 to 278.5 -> -1.5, 4.57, 5.89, 5.56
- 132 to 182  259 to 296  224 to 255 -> 1.2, 4.61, 5.22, 5.79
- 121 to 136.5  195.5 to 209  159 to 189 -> 1.6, 4.77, 4.62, 4.95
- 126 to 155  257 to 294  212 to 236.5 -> 1.4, 4.68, 5.05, 5.78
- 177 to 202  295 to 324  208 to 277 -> -2.7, 4.79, 5.33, 5.54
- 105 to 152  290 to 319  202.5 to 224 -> 0.5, 4.68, 4.99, 5.58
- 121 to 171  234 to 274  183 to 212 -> 0.9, 4.65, 4.88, 5.47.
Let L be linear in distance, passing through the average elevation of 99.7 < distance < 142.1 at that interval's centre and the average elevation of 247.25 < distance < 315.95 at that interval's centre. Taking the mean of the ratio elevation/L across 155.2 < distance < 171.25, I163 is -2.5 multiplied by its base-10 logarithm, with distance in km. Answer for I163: 0.09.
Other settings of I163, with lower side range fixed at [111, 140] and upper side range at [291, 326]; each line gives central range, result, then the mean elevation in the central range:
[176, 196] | 0.057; 4.74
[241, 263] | -0.016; 5.37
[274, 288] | -0.096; 5.92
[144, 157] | 0.058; 4.58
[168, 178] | 0.080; 4.58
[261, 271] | -0.076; 5.75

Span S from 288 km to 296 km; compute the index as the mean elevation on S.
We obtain 5.66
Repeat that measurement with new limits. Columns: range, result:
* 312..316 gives 5.54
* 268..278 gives 5.94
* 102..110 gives 4.63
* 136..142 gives 4.71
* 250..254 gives 5.38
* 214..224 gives 5.02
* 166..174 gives 4.57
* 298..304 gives 5.61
